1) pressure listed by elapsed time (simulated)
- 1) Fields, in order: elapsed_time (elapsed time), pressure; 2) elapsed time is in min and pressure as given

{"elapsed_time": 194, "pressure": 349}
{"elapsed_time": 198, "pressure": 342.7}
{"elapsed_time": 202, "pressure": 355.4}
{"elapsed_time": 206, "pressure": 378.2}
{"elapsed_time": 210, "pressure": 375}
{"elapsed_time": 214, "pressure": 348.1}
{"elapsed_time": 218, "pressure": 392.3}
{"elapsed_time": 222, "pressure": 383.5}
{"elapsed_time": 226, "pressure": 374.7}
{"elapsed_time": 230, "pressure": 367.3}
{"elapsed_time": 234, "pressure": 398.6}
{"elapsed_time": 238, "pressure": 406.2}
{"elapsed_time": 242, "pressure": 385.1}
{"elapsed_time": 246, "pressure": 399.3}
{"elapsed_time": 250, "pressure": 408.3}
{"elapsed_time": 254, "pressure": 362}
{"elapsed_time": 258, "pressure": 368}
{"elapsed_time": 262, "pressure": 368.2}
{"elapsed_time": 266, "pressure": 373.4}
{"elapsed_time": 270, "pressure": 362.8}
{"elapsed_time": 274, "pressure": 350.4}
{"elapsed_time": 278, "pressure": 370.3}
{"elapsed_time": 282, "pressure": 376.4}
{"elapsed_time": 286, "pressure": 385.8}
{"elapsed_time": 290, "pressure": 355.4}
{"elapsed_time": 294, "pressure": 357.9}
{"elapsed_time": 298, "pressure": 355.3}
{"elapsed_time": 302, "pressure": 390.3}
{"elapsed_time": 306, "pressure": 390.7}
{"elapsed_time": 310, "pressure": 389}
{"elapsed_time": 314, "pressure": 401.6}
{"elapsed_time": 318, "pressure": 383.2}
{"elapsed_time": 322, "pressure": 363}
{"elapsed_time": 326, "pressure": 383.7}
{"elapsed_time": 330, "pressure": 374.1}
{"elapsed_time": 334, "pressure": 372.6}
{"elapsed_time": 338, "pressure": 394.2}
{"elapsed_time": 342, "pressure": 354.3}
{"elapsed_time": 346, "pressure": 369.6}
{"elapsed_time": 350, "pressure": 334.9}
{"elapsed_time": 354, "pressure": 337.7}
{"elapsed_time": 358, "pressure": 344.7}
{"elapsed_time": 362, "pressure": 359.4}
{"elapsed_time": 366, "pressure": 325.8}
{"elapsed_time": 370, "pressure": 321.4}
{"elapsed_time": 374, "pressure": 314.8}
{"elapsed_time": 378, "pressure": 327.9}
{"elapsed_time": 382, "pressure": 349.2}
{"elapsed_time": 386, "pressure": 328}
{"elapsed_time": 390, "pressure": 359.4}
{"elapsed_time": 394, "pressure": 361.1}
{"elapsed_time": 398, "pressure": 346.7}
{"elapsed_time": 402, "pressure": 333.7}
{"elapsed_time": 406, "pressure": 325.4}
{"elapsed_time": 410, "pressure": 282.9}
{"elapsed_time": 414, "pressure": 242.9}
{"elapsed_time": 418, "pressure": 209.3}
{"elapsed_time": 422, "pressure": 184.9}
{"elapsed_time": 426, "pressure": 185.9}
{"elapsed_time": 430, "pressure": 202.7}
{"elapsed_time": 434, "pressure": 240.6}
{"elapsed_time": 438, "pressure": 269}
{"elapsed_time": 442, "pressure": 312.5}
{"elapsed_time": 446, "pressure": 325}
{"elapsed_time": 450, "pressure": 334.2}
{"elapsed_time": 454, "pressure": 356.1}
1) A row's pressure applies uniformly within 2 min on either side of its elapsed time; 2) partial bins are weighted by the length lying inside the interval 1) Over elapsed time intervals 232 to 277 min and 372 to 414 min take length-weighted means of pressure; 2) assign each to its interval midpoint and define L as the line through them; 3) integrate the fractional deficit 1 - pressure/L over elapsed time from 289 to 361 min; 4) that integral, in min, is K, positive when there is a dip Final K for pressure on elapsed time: -3.2 min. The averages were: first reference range 380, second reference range 329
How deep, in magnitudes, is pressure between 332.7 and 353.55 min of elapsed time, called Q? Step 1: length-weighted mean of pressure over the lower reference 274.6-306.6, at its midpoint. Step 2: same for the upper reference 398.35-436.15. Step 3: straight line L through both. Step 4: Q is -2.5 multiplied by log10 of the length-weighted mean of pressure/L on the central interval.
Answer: -0.133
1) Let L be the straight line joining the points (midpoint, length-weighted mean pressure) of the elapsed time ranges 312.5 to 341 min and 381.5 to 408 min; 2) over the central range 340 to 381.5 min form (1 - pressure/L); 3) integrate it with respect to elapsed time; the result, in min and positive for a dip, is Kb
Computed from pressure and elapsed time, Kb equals 2.6 min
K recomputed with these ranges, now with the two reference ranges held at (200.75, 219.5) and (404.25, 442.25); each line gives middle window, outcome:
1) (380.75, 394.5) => -4.4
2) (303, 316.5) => -3.6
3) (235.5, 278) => -4.5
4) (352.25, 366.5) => -3.2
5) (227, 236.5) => -0.7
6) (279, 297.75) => -2.6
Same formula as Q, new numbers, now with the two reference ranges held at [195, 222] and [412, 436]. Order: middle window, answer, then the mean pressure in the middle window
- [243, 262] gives -0.15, 383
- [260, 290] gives -0.16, 369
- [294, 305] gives -0.23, 372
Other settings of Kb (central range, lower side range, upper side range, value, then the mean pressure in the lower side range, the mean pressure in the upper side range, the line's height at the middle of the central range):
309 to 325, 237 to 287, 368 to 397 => -1.1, 377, 338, 359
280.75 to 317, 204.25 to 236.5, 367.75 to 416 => -2.6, 378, 324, 353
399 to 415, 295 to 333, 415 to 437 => -4.3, 380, 209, 238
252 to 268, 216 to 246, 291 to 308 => 0.6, 388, 372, 381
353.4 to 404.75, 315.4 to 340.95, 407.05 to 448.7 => -4.7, 378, 249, 312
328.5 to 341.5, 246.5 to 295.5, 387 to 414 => -1.0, 371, 328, 350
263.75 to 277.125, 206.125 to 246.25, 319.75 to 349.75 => 0.5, 382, 371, 378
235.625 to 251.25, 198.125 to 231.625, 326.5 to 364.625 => -1.3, 370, 361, 368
